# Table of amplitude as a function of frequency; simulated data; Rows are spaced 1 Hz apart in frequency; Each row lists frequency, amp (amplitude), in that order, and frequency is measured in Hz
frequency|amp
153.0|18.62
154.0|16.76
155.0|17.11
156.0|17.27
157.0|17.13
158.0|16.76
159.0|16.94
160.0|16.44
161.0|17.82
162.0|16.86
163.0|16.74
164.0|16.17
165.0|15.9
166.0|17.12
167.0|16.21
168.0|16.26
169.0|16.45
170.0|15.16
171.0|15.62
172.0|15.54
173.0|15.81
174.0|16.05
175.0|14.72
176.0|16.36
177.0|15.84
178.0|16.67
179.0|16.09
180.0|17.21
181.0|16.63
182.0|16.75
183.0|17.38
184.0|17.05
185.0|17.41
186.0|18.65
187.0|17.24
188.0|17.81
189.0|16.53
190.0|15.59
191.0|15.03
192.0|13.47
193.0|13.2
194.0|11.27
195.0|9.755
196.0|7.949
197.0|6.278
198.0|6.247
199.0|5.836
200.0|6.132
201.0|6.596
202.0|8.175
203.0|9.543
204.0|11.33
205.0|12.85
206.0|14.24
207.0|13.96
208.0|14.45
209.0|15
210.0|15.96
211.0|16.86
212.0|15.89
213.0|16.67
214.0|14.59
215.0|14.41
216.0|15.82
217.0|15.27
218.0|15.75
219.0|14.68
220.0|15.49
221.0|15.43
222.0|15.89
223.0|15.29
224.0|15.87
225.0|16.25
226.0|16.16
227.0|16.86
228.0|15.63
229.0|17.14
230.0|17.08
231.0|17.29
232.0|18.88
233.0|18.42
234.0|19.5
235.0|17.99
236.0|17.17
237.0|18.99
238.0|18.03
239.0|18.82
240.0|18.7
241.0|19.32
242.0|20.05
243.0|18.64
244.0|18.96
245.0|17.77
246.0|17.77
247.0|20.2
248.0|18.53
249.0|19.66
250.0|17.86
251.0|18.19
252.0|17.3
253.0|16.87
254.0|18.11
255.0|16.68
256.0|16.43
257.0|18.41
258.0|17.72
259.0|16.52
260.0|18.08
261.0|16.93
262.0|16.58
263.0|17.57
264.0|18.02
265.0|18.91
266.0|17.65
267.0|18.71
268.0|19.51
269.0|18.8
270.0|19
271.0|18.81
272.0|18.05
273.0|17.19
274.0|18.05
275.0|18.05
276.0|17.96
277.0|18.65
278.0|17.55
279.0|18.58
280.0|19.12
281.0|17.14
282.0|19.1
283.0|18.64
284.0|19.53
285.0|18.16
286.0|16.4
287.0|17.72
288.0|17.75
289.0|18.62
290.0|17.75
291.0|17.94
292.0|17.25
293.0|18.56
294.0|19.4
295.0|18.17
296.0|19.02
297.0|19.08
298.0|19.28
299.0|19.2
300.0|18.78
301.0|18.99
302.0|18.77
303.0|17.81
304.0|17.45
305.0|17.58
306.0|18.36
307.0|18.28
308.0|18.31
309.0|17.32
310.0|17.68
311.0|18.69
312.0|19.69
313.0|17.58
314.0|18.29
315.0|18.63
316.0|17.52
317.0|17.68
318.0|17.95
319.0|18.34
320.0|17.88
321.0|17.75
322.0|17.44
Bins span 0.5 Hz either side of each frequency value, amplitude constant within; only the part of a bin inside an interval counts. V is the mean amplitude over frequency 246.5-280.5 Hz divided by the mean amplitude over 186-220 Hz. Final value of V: 1.39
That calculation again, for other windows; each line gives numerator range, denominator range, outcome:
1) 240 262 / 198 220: 1.40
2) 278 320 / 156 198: 1.18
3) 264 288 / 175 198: 1.24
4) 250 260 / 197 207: 1.91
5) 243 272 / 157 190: 1.09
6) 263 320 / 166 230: 1.26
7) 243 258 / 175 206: 1.36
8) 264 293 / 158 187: 1.10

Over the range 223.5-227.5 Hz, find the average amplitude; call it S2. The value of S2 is 16.3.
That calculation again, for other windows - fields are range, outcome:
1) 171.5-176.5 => 15.7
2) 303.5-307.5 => 17.9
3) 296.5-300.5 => 19.1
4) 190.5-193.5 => 13.9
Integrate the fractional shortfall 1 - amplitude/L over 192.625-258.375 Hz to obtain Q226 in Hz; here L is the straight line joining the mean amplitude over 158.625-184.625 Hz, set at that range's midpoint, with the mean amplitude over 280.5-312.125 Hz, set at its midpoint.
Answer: 7.0 Hz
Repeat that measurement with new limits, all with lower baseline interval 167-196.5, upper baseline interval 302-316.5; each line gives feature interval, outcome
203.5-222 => 1.4 Hz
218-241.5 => -0.9 Hz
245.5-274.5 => -1.5 Hz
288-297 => -0.3 Hz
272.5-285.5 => -0.6 Hz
